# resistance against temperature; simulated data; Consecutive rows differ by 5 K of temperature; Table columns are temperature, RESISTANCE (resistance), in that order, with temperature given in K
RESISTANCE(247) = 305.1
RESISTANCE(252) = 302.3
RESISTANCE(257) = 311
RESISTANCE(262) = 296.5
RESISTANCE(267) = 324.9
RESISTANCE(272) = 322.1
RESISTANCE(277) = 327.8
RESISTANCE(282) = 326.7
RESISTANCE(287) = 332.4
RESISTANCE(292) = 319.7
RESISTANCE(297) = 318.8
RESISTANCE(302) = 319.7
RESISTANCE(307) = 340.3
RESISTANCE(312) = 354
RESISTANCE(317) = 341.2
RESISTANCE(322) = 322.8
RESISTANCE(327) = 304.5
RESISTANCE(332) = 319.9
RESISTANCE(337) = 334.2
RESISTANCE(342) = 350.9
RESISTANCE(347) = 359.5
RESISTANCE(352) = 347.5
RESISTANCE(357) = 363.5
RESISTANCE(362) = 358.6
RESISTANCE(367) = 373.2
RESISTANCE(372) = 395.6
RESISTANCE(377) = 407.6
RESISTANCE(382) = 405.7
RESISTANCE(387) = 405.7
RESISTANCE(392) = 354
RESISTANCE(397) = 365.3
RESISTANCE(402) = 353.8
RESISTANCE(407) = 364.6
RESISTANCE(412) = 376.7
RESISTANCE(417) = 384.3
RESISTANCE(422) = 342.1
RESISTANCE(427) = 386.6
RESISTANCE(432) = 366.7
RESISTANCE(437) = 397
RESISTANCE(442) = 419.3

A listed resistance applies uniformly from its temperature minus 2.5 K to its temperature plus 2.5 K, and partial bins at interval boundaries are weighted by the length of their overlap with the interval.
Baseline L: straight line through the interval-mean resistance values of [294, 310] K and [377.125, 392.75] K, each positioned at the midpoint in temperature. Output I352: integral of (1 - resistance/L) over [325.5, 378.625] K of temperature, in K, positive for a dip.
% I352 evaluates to 1.8 K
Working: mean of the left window 327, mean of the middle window 356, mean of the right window 395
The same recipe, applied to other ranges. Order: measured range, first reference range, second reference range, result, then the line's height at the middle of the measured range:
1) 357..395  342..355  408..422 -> -2.4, 361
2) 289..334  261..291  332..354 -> 1.0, 335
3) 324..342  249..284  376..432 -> 1.1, 345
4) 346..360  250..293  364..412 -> 0.2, 362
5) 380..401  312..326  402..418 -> -1.0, 363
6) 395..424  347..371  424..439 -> 0.9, 376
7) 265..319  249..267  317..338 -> -2.7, 314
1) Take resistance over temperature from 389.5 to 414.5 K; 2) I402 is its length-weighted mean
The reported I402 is 363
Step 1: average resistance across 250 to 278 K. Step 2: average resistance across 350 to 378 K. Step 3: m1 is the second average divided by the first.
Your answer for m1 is 1.2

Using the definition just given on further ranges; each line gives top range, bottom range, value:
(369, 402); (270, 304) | 1.19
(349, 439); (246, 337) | 1.16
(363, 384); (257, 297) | 1.22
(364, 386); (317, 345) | 1.20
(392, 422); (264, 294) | 1.12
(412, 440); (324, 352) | 1.12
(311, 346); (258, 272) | 1.06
